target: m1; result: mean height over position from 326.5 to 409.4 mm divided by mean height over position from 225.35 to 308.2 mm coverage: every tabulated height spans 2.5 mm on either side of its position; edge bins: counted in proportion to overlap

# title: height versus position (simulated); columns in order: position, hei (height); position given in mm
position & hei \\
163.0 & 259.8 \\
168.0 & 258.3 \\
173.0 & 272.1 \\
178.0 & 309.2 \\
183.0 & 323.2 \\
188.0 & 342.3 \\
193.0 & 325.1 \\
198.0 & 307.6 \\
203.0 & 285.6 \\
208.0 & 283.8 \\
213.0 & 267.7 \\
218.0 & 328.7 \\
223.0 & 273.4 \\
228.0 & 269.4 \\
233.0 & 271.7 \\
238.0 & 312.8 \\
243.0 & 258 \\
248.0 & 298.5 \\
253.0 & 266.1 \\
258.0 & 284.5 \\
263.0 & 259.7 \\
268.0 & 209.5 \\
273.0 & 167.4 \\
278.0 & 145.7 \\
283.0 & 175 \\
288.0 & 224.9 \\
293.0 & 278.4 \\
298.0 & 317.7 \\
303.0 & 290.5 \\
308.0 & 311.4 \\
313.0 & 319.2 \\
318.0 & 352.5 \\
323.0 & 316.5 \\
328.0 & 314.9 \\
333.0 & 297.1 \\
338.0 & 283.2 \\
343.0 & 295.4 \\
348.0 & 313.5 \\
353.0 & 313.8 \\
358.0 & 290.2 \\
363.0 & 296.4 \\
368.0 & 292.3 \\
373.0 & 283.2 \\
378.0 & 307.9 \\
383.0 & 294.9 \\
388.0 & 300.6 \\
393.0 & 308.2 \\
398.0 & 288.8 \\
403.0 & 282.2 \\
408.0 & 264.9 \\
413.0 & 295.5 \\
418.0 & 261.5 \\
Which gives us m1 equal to 1.17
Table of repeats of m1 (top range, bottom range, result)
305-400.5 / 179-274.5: 1.08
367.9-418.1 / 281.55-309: 1.09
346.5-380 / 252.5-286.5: 1.41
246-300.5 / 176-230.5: 0.79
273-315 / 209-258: 0.89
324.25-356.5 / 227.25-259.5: 1.08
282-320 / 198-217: 1.00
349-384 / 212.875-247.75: 1.04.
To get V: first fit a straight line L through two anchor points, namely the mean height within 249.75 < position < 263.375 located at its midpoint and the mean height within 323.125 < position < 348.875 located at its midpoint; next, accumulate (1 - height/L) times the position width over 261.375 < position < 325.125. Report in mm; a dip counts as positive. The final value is 6.4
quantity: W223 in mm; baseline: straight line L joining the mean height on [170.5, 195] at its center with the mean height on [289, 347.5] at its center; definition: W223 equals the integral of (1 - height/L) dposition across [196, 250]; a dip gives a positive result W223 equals 4.3 mm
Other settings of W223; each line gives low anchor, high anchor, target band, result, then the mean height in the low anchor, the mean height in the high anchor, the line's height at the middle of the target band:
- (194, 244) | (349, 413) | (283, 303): 1.9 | 288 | 294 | 291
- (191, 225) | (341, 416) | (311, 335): -2.1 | 296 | 295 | 295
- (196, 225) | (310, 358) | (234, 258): 1.1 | 291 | 311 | 297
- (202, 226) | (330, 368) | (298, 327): -2.2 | 288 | 298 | 295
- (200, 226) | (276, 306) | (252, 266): -0.4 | 288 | 241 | 260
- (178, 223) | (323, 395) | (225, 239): 1.1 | 306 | 300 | 305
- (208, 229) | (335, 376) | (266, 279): 5.1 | 286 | 296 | 290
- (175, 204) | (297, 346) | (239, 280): 9.5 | 316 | 310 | 313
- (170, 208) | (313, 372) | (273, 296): 7.7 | 307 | 306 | 306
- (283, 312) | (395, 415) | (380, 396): -1.1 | 277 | 283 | 282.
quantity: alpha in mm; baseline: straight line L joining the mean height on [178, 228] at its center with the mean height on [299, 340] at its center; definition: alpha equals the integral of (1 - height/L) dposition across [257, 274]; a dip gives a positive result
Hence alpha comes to 4.2 mm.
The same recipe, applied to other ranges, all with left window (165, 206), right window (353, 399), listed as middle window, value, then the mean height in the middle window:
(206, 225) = 0.8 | 289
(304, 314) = -0.4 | 311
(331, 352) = 0.0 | 298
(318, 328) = -0.9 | 325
